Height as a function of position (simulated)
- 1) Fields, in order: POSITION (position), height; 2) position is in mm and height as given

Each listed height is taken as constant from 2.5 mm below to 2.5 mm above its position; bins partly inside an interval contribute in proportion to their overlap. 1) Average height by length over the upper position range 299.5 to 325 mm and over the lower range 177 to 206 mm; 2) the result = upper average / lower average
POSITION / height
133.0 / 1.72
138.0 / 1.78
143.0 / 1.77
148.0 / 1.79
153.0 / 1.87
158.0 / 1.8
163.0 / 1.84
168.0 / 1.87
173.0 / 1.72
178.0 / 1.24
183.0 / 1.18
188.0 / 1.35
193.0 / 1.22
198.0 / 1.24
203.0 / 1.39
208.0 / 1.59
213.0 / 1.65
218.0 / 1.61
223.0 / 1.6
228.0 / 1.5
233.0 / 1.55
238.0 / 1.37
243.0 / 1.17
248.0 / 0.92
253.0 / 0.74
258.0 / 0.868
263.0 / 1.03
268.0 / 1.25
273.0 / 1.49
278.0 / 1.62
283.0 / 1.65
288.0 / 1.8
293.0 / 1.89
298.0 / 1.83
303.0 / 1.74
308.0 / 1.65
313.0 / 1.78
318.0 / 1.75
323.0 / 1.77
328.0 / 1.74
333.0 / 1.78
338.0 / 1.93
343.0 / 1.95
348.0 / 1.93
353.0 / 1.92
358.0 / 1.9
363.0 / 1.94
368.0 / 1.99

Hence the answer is 1.36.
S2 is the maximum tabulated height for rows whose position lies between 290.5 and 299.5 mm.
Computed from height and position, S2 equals 1.89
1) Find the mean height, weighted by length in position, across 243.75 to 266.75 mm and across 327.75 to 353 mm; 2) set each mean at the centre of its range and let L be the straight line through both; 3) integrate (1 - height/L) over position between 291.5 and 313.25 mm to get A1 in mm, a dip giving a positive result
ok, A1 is -4.8 mm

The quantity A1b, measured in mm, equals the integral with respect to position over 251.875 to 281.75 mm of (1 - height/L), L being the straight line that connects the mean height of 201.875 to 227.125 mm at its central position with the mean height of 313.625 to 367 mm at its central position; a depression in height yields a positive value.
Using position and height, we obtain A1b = 8.7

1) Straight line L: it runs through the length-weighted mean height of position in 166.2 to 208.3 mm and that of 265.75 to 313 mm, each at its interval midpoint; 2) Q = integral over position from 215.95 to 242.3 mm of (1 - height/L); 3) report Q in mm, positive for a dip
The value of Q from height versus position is 0.2 mm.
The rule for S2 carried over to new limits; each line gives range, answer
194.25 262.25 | 1.65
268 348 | 1.95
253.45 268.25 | 1.25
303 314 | 1.78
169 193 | 1.72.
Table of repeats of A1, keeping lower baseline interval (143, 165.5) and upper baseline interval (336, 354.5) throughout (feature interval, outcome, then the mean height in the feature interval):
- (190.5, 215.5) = 5.82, 1.42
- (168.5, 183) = 2.77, 1.48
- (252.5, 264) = 6.10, 0.884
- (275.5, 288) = 1.50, 1.67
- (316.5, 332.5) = 1.37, 1.76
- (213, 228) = 2.13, 1.59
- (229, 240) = 2.34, 1.47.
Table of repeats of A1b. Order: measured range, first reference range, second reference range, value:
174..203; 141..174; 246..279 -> 5.82 mm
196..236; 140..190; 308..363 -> 4.40 mm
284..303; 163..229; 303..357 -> -0.92 mm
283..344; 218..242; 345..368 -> -0.34 mm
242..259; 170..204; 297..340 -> 7.01 mm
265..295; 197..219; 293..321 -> 1.65 mm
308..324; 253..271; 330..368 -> -1.80 mm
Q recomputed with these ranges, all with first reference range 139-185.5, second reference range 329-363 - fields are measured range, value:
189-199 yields 2.74 mm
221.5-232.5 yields 1.32 mm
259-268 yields 3.68 mm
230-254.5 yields 8.27 mm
